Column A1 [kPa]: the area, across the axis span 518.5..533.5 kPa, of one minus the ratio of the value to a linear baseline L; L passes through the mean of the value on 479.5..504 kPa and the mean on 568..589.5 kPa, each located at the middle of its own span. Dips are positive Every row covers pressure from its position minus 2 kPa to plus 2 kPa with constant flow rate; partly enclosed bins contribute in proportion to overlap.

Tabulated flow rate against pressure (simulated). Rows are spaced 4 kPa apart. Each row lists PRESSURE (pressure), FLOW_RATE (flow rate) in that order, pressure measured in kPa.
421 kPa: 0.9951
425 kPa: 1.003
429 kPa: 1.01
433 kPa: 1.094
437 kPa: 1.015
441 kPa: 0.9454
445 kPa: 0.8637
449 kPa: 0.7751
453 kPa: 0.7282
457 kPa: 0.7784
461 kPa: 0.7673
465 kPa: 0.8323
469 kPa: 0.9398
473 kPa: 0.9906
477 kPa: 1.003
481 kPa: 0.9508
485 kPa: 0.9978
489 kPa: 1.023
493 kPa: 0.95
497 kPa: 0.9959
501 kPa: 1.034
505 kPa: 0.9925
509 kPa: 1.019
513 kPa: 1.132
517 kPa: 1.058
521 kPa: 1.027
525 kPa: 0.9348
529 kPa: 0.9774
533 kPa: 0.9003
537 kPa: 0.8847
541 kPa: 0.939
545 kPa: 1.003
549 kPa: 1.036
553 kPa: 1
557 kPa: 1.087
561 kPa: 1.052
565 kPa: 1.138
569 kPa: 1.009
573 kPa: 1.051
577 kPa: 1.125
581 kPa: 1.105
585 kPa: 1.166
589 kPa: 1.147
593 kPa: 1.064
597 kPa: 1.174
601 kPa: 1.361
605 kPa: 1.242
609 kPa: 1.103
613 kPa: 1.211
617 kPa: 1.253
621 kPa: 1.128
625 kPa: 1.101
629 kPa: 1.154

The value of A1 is 1.0 kPa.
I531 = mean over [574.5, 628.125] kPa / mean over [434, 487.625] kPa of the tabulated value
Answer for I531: 1.3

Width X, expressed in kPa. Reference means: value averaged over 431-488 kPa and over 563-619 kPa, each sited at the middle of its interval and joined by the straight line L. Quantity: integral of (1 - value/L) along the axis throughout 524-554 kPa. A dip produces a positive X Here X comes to 2.78 kPa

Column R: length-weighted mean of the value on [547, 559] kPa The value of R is 1.04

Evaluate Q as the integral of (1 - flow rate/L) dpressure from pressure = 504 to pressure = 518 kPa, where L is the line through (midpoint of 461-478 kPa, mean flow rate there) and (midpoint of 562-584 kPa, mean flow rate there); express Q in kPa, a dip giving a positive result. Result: -1.0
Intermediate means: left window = 0.917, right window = 1.09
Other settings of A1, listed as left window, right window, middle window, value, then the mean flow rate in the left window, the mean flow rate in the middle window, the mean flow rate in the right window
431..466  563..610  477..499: -0.9 kPa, 0.868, 0.985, 1.14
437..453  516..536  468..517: -4.2 kPa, 0.864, 1.01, 0.971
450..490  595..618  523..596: 4.9 kPa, 0.895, 1.04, 1.22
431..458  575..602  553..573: 0.8 kPa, 0.89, 1.06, 1.16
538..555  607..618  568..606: -1.3 kPa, 0.988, 1.15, 1.18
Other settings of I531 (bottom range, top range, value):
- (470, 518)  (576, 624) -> 1.16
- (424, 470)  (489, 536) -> 1.12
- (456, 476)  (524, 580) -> 1.16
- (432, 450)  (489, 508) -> 1.06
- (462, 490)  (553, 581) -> 1.13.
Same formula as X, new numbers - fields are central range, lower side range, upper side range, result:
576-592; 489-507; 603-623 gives 0.1 kPa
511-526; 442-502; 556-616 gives -0.7 kPa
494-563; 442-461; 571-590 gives -1.4 kPa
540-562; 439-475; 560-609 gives 0.8 kPa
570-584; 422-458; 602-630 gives 0.3 kPa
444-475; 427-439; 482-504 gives 5.7 kPa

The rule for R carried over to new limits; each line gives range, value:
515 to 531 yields 0.999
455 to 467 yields 0.793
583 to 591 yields 1.16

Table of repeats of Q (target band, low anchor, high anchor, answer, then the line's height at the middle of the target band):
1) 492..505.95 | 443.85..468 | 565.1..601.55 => -1.39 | 0.906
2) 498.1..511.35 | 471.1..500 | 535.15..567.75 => -0.26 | 0.997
